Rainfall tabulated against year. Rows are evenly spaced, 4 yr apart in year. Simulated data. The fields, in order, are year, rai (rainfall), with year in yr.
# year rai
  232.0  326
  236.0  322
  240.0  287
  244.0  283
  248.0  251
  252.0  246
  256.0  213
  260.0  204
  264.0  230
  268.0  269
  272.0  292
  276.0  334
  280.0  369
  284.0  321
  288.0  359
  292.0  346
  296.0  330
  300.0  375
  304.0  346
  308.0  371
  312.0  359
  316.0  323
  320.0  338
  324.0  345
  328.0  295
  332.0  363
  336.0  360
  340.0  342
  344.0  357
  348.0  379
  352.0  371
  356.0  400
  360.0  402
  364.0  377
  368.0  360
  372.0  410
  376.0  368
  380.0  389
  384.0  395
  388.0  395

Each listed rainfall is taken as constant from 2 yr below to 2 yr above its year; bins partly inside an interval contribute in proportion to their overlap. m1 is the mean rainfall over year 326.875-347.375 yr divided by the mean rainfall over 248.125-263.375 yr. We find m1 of 1.5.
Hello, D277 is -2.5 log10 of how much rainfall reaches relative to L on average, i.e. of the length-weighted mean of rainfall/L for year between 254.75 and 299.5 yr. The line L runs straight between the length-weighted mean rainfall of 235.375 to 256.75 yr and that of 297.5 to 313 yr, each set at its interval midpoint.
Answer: 0.062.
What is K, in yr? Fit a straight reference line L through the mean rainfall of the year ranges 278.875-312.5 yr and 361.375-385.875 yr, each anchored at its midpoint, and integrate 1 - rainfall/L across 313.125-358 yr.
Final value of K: 2.0 yr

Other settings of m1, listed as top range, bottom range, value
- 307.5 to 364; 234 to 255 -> 1.30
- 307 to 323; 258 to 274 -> 1.39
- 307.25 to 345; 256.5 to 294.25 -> 1.15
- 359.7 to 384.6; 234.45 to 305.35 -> 1.29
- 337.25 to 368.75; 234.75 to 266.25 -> 1.48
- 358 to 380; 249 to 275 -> 1.56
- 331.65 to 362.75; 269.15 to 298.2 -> 1.11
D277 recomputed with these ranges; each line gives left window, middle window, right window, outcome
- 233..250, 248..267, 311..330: 0.28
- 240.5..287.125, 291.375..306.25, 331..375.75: -0.12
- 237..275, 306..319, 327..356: -0.09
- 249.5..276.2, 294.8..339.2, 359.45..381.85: -0.10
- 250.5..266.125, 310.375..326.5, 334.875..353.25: -0.06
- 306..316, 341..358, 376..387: 0.00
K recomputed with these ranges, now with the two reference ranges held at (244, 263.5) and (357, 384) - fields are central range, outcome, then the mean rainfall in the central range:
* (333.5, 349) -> -0.5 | 358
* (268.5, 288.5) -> -4.6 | 328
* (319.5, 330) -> 0.0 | 324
